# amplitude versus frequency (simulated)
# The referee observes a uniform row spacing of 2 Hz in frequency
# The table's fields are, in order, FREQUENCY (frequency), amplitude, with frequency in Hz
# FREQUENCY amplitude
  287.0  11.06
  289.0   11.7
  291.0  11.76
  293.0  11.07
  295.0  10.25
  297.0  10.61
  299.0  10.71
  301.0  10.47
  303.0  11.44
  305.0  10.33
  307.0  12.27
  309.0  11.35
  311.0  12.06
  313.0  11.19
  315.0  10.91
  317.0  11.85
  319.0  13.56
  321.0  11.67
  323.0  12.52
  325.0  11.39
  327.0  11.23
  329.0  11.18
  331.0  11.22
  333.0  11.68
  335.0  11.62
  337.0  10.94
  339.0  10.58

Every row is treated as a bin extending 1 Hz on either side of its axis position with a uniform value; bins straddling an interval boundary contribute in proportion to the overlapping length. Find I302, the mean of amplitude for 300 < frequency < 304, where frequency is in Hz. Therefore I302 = 11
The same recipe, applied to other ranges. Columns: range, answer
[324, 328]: 11.3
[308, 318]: 11.5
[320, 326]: 11.9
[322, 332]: 11.5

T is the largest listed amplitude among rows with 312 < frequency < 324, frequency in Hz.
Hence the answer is 13.56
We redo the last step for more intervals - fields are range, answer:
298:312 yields 12.27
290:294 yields 11.76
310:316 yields 12.06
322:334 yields 12.52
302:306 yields 11.44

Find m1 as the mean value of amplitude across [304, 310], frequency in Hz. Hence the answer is 11.3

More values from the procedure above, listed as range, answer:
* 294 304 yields 10.7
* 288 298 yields 11.1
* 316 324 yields 12.4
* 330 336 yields 11.5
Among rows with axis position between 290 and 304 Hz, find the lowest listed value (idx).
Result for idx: 10.25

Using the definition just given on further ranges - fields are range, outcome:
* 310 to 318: 10.91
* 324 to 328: 11.23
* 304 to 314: 10.33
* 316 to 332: 11.18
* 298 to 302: 10.47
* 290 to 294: 11.07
